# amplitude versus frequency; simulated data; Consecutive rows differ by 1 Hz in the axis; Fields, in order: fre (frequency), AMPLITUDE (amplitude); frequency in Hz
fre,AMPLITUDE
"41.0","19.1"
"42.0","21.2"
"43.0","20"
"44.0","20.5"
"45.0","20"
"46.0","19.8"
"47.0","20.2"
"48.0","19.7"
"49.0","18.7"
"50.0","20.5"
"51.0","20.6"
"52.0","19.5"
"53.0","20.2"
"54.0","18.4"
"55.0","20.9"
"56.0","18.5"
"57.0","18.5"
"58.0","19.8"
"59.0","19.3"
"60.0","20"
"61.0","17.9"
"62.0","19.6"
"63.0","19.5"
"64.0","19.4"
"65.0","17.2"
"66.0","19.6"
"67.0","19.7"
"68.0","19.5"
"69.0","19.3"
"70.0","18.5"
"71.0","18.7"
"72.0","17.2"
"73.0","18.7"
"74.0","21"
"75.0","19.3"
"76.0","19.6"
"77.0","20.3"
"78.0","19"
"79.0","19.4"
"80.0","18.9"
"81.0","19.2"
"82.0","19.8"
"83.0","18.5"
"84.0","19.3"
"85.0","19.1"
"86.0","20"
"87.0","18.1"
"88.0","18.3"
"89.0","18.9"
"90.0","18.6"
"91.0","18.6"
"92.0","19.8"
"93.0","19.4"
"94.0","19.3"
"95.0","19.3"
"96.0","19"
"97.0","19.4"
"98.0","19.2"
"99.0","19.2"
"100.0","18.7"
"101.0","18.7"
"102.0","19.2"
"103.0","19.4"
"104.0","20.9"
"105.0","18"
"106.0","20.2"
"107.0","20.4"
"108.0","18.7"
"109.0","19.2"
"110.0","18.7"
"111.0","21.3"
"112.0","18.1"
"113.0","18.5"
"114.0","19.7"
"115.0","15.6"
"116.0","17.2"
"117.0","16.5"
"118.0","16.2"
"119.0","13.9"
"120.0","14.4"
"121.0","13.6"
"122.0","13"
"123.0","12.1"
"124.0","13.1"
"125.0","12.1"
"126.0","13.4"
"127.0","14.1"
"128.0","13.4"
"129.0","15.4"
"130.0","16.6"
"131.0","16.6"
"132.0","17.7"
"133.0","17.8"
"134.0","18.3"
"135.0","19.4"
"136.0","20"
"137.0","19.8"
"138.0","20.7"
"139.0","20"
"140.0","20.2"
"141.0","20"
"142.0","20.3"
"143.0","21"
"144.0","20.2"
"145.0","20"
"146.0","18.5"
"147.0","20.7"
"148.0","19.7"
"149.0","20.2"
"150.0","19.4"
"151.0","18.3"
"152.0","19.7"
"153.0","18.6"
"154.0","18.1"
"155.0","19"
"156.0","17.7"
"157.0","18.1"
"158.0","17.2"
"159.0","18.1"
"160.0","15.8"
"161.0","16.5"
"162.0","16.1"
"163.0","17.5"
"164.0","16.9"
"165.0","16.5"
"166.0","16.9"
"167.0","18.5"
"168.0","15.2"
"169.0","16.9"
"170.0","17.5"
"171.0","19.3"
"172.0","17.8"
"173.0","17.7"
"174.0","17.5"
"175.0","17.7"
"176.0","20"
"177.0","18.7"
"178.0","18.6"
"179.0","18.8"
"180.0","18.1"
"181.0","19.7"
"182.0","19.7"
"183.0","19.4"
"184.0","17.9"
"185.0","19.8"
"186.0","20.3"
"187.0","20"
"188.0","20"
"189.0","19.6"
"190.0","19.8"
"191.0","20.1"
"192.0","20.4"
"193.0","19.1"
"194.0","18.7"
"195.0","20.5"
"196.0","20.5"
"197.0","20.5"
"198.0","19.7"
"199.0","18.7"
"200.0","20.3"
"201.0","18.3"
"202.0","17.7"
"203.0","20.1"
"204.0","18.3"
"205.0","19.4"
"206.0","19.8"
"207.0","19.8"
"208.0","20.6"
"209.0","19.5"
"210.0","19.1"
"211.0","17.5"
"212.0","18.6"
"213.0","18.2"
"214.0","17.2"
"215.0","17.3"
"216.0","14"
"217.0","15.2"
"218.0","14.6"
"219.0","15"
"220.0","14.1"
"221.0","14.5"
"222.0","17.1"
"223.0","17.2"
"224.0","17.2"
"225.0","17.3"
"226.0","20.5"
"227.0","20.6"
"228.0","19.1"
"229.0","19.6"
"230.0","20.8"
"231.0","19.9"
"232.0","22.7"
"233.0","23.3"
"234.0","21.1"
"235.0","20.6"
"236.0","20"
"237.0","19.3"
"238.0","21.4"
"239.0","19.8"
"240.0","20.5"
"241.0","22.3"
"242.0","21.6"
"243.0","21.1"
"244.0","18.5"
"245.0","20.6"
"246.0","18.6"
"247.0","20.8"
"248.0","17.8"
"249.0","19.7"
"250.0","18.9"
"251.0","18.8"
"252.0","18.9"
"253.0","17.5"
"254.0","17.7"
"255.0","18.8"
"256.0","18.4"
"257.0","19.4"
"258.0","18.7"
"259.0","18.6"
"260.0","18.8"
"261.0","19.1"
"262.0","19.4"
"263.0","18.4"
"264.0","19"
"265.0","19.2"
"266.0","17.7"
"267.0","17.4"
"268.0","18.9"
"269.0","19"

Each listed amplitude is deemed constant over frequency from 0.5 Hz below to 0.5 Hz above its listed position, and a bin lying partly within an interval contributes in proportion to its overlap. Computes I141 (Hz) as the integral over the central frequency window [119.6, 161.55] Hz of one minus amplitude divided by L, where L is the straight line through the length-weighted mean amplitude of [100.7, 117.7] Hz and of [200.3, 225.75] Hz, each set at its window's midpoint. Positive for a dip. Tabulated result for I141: 1.87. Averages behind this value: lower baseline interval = 18.8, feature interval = 17.6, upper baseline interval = 17.6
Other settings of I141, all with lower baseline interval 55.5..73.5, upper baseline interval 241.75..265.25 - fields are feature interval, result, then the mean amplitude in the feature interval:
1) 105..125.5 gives 2.5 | 16.7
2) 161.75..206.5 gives 0.6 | 18.8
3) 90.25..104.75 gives -0.2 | 19.3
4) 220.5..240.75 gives -0.6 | 19.7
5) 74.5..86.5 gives -0.3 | 19.4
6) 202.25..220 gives 1.2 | 17.8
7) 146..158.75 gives 0.1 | 18.9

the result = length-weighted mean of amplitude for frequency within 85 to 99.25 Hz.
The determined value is 19.1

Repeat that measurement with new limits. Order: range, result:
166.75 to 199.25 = 19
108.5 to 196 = 18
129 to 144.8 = 19.1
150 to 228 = 18.3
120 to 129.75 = 13.5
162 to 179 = 17.7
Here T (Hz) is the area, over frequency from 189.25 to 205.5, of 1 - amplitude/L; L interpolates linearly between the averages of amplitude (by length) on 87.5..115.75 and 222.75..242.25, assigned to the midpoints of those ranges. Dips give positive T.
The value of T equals 0.35 Hz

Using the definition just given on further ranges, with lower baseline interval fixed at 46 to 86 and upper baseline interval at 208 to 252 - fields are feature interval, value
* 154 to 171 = 1.6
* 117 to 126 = 2.6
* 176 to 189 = -0.2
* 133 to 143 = -0.4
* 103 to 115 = 0.0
